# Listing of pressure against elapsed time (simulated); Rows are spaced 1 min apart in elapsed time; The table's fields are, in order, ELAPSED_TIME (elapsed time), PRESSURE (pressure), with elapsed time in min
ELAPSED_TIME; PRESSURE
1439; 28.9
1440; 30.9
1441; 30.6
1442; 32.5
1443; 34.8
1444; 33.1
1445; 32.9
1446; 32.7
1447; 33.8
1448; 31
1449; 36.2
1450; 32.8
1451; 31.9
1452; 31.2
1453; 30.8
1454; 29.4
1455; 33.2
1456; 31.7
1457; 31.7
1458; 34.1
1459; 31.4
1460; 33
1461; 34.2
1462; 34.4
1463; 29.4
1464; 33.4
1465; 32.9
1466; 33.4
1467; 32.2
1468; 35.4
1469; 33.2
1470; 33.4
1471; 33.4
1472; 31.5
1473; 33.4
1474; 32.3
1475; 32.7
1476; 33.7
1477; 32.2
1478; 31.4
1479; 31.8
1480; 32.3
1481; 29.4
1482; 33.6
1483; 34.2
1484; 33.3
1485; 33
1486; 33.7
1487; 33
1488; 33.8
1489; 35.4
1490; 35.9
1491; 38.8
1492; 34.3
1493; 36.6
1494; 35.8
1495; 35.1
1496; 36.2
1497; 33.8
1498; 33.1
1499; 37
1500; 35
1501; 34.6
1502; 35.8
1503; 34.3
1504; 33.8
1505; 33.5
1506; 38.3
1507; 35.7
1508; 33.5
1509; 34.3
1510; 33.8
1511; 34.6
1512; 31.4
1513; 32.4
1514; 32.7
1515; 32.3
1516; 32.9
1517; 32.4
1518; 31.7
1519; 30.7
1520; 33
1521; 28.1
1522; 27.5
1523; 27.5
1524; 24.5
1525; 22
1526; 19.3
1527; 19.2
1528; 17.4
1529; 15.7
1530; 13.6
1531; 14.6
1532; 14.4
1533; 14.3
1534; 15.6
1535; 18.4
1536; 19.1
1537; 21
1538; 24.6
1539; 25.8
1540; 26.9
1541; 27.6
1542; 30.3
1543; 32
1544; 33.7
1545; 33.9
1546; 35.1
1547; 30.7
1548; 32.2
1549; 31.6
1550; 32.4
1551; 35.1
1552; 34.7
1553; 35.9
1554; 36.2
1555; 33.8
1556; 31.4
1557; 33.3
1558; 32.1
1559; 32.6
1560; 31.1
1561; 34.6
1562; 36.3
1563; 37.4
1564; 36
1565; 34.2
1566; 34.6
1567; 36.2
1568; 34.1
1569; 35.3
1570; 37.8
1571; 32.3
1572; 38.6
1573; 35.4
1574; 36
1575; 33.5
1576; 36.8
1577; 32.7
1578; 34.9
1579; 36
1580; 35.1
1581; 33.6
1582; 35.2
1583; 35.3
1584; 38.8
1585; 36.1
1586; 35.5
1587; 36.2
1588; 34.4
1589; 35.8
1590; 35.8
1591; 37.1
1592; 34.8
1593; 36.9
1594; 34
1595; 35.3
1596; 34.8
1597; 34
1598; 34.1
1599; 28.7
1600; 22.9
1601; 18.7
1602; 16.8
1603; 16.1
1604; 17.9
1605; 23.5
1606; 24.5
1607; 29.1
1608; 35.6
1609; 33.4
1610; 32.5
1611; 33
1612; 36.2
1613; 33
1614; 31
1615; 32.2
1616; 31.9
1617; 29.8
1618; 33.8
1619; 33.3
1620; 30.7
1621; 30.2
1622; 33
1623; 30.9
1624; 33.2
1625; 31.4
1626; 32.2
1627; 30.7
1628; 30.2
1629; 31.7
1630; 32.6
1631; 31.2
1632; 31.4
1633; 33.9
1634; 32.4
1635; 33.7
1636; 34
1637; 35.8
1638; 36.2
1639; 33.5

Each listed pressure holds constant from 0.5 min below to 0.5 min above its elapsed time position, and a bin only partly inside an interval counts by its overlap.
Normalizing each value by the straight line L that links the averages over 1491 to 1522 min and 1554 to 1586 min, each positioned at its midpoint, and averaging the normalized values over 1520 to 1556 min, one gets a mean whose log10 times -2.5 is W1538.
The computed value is 0.30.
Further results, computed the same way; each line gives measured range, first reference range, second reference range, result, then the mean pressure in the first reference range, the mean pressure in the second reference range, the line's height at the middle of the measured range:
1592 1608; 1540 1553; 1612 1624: 0.163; 32.4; 32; 32.1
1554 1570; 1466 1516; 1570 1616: -0.050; 33.9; 32.4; 32.8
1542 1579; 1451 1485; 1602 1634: -0.100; 32.5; 30.5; 31.3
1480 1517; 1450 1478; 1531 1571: -0.084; 32.6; 30.4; 31.7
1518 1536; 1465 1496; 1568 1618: 0.487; 33.6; 32.5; 33.1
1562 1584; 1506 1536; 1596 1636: -0.243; 26.1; 30.1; 28.3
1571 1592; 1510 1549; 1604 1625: -0.211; 26.2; 31.2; 29.3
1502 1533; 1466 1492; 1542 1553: 0.183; 33.3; 33.1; 33.2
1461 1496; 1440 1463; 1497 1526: -0.039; 32.5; 32.2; 32.4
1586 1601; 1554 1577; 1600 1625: -0.069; 34.7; 29.1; 31.4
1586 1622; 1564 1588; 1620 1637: 0.093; 35.4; 32.1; 33.6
